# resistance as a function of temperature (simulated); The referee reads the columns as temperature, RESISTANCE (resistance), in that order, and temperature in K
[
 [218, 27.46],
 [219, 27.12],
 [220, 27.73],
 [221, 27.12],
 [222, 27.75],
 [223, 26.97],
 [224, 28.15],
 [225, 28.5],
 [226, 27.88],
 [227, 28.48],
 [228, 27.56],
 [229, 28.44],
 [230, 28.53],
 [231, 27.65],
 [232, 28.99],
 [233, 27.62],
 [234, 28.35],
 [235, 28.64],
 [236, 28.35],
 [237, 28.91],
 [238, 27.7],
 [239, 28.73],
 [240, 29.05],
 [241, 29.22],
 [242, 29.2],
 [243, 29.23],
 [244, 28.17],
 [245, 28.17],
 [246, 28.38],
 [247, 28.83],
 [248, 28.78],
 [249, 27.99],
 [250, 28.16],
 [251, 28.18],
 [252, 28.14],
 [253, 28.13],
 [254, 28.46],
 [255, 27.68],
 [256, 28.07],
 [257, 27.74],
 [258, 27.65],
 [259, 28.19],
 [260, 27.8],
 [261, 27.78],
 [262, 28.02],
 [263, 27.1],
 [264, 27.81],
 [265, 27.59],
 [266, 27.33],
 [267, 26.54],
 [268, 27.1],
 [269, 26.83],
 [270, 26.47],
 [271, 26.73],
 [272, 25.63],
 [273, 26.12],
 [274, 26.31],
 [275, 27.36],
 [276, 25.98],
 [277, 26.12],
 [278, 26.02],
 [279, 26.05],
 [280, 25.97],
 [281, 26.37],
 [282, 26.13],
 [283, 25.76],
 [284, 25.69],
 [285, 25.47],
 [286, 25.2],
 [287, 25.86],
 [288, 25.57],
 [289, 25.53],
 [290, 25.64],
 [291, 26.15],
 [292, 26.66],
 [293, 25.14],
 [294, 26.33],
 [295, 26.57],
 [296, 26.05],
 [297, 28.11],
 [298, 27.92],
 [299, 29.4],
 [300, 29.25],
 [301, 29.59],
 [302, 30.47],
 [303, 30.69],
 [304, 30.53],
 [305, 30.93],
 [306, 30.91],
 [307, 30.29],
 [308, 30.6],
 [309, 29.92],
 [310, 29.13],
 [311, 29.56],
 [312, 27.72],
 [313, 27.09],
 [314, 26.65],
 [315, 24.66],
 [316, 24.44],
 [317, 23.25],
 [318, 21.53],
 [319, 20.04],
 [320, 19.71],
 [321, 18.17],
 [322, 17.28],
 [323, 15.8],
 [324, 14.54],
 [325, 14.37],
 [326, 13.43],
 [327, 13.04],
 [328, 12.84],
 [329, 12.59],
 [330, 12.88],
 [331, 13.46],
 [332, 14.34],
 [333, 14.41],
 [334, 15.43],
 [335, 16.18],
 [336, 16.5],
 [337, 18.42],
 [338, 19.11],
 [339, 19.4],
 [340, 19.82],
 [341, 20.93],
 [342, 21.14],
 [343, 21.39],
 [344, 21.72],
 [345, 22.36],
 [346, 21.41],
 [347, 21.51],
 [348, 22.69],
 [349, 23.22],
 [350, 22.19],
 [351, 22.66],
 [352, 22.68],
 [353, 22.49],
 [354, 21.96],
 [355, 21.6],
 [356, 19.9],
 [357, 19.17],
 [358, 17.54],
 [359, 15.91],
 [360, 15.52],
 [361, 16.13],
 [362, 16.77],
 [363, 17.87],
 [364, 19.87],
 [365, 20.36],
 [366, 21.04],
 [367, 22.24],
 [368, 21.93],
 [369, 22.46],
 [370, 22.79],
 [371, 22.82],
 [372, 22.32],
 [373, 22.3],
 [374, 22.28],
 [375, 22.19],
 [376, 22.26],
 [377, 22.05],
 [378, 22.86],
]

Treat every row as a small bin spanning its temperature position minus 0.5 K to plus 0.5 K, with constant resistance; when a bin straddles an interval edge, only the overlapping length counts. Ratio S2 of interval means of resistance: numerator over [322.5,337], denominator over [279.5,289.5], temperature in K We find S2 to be 0.56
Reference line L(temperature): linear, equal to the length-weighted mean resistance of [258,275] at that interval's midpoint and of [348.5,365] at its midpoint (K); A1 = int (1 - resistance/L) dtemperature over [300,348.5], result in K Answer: 2.0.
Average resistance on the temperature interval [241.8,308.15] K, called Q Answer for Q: 27.5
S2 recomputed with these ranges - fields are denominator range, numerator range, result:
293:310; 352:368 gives 0.67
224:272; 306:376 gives 0.73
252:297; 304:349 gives 0.78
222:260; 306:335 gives 0.72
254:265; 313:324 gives 0.76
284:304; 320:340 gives 0.57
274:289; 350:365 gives 0.75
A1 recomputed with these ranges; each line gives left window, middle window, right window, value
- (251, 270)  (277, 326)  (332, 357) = -3.12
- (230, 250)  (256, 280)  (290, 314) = 1.31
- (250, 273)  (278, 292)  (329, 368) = -0.33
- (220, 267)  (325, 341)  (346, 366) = 4.48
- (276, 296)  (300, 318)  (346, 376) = -3.00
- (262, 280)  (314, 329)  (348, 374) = 3.32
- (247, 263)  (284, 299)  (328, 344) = -2.07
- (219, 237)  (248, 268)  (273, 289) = -0.70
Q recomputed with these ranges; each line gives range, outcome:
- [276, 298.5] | 26.1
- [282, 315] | 27.8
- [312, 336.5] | 17.8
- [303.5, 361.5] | 20.7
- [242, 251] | 28.5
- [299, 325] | 25.6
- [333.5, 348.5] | 19.9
